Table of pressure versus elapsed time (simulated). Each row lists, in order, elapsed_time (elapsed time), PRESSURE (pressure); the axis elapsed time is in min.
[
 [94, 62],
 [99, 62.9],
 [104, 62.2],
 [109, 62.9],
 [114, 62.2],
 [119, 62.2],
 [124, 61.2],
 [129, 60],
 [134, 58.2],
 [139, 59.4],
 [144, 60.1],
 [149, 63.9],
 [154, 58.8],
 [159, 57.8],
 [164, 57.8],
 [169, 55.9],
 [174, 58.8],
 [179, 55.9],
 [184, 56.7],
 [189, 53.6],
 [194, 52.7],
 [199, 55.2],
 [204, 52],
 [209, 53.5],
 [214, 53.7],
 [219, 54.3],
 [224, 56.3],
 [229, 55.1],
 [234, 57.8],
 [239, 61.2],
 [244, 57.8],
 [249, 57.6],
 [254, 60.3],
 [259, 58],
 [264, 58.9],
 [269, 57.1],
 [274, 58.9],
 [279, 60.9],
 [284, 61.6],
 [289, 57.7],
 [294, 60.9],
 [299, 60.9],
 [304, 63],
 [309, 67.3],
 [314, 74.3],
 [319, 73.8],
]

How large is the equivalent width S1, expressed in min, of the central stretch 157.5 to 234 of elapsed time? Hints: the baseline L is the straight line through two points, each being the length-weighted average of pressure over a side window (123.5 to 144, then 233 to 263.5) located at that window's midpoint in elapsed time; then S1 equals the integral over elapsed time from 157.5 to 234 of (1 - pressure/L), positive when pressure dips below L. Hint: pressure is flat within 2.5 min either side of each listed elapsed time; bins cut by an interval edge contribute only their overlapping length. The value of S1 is 4.98 min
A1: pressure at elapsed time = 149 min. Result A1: 63.9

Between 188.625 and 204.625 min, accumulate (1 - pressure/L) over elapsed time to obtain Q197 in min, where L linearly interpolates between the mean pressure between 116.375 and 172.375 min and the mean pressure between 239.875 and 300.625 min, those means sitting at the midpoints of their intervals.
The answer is 1.60 min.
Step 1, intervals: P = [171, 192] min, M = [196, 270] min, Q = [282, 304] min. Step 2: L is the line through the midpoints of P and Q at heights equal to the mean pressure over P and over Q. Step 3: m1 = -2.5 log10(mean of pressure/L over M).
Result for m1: 0.03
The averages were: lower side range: 56.2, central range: 56.5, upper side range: 60.6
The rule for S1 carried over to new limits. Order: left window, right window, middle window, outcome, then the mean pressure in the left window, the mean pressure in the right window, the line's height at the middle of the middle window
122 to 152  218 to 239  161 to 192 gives 1.3 min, 60.4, 56.6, 58.8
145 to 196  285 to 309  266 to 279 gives 0.4 min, 57.3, 61.4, 60.6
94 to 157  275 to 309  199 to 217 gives 2.3 min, 61.2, 61.2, 61.2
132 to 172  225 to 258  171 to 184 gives 0.4 min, 59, 58.2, 58.8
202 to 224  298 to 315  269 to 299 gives 1.6 min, 53.7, 66.2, 63.2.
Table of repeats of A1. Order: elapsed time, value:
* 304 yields 63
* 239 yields 61.2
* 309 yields 67.3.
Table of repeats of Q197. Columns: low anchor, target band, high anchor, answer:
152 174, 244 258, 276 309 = 0.3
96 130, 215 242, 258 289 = 1.4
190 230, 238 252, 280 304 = -0.5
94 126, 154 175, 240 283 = 1.2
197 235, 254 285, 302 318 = 1.7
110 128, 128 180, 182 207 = -0.6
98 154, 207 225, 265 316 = 2.1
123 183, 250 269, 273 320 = 1.2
